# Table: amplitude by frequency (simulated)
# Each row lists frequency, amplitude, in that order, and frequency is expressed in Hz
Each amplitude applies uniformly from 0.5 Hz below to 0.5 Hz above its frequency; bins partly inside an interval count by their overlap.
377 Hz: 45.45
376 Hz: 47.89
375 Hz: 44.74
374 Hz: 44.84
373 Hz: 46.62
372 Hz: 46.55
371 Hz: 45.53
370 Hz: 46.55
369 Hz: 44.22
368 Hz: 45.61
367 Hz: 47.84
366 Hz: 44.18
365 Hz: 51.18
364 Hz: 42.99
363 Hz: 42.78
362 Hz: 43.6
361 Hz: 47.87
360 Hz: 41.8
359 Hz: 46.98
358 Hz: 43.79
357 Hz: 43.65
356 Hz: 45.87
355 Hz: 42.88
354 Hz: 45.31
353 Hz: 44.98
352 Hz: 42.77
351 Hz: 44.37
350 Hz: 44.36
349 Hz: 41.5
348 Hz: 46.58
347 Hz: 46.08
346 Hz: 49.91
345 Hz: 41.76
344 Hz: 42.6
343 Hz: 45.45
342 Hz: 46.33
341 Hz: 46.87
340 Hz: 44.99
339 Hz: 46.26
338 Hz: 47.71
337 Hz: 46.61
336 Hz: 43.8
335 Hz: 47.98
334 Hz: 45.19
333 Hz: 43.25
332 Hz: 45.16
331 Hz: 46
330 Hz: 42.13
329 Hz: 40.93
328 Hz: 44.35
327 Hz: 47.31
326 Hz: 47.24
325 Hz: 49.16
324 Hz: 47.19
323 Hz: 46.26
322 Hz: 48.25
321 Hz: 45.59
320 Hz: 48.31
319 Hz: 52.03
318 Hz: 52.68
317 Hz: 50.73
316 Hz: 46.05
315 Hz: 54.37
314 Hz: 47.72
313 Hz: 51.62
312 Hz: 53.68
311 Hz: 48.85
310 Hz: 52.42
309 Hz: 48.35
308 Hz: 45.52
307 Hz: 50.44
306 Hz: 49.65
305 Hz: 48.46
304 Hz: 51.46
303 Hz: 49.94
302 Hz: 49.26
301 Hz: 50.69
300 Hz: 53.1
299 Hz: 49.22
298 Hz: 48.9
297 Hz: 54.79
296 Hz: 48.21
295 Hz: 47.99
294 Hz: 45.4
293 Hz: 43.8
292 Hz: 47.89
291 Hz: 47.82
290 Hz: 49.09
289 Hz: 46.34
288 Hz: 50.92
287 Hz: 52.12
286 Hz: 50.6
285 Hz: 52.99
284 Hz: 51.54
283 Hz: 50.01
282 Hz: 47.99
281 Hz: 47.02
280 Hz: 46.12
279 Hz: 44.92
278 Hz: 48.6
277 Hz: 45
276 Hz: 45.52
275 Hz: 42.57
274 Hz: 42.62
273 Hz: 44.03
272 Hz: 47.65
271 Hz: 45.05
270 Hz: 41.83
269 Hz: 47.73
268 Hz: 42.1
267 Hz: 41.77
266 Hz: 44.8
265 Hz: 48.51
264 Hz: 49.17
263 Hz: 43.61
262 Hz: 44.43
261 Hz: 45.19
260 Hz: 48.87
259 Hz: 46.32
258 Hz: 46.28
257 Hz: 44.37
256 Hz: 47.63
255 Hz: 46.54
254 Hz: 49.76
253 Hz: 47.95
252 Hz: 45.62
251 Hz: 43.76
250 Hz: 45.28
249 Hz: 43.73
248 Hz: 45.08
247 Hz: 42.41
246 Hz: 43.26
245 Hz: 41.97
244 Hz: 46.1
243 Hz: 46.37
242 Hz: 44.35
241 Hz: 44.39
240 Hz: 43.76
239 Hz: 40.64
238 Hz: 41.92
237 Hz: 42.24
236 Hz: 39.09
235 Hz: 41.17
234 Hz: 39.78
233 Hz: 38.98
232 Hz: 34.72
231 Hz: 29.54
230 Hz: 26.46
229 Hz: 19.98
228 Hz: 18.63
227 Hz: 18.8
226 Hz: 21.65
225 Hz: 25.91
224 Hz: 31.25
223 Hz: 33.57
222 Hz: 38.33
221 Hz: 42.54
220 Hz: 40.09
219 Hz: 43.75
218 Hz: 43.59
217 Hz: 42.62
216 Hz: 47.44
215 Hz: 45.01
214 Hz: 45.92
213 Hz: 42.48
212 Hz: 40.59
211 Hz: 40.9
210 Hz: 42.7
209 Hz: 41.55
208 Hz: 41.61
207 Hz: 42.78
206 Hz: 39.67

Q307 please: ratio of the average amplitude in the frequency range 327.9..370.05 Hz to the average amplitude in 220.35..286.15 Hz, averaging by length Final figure 1.1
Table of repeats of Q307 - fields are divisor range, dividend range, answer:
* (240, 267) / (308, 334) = 1.05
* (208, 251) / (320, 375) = 1.17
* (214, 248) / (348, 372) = 1.19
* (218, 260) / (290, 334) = 1.22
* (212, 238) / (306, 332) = 1.34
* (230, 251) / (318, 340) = 1.12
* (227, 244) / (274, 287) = 1.30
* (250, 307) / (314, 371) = 0.97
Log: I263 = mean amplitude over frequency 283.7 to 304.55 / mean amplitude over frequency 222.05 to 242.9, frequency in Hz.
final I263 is 1.45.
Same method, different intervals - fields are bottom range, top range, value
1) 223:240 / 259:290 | 1.44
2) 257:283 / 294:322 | 1.09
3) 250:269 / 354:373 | 0.98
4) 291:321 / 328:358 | 0.90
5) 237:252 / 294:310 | 1.13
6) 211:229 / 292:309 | 1.35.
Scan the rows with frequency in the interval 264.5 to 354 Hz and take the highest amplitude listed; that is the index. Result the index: 54.79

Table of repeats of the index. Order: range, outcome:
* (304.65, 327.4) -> 54.37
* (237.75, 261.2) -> 49.76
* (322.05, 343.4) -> 49.16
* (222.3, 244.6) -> 46.37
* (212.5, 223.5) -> 47.44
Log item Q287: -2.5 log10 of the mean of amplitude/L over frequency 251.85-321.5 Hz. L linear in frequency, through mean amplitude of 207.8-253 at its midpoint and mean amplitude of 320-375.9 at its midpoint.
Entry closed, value -0.14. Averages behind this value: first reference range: 39.2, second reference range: 45.4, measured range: 48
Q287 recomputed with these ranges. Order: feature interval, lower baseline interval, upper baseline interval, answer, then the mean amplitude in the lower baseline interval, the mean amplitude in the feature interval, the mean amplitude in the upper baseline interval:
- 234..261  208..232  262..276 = -0.092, 35.9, 44.5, 44.7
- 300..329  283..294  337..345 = -0.039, 49.2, 49.1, 45.5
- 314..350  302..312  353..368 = 0.025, 49.7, 46.5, 45.1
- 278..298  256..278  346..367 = -0.082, 45.3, 48.7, 44.9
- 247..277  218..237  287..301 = -0.107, 33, 45.4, 48.9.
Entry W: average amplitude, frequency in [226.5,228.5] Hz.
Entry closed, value 18.7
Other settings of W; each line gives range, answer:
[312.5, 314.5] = 49.7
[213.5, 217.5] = 45.2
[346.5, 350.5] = 44.6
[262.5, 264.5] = 46.4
